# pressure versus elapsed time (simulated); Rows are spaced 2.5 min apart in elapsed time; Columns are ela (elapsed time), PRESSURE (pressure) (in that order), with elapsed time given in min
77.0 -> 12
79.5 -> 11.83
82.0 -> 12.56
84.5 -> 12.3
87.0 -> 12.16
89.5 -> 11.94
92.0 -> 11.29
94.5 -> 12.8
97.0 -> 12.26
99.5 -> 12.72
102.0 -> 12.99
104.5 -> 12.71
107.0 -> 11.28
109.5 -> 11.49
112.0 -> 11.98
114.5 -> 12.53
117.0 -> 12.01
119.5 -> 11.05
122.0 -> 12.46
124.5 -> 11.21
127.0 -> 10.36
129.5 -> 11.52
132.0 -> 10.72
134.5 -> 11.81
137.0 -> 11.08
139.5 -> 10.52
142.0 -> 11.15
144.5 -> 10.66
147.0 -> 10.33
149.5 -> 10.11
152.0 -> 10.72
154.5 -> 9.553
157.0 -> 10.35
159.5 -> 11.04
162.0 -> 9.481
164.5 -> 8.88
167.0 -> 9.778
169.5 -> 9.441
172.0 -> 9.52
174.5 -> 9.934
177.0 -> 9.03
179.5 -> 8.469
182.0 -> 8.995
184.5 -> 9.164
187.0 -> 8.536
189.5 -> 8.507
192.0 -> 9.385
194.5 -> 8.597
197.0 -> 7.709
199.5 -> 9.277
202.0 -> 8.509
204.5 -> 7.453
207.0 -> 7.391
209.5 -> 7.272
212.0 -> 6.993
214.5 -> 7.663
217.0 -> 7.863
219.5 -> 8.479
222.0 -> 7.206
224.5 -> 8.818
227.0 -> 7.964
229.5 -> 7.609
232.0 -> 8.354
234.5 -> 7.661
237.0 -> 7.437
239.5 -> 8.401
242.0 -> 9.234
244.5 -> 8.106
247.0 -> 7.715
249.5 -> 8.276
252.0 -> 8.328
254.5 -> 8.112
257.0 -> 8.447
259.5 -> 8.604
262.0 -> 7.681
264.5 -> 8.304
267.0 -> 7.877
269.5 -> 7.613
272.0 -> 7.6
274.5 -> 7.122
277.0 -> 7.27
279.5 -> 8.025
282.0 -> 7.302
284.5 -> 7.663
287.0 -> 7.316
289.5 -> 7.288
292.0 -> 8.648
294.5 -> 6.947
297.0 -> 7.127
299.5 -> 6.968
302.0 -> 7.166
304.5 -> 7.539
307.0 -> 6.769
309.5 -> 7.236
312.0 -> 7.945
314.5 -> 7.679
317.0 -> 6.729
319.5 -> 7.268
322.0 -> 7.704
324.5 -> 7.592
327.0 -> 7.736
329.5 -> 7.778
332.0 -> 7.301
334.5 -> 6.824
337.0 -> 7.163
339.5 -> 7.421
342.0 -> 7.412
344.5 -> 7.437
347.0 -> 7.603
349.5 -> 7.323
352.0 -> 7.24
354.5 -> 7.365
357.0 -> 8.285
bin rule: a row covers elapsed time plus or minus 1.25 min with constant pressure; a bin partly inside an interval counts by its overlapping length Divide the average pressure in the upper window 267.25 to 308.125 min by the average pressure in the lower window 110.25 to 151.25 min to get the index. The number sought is 0.66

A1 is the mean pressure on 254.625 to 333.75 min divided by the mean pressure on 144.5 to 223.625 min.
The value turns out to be 0.85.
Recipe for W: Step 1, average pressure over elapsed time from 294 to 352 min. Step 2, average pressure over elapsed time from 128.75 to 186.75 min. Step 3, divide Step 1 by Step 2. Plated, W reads 0.7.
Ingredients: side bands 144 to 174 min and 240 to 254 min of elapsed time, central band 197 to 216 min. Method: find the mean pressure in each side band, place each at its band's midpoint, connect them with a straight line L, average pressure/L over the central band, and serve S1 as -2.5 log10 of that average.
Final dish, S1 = 0.17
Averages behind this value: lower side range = 9.97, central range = 7.79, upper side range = 8.32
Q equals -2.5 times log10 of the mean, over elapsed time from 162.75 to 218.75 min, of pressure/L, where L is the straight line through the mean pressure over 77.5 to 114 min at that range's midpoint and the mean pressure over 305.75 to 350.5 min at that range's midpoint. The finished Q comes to 0.19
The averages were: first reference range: 12.2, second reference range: 7.38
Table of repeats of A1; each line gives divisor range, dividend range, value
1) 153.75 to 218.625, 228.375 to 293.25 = 0.90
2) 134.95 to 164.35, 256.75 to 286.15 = 0.74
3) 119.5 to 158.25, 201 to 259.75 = 0.74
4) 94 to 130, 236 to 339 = 0.64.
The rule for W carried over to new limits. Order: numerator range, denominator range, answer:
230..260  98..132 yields 0.69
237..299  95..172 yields 0.71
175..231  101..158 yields 0.73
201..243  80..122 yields 0.65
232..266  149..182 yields 0.85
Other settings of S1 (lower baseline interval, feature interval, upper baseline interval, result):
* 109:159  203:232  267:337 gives 0.19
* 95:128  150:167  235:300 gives 0.08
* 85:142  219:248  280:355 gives 0.14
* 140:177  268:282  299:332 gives 0.08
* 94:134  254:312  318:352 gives 0.12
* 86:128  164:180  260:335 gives 0.12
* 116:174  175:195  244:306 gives 0.10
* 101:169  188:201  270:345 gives 0.13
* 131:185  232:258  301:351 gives 0.06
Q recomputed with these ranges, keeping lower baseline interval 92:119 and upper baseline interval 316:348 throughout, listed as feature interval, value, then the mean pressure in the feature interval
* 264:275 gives 0.13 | 7.7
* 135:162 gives 0.07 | 10.5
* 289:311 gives 0.11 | 7.31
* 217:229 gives 0.20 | 8.06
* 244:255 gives 0.13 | 8.11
